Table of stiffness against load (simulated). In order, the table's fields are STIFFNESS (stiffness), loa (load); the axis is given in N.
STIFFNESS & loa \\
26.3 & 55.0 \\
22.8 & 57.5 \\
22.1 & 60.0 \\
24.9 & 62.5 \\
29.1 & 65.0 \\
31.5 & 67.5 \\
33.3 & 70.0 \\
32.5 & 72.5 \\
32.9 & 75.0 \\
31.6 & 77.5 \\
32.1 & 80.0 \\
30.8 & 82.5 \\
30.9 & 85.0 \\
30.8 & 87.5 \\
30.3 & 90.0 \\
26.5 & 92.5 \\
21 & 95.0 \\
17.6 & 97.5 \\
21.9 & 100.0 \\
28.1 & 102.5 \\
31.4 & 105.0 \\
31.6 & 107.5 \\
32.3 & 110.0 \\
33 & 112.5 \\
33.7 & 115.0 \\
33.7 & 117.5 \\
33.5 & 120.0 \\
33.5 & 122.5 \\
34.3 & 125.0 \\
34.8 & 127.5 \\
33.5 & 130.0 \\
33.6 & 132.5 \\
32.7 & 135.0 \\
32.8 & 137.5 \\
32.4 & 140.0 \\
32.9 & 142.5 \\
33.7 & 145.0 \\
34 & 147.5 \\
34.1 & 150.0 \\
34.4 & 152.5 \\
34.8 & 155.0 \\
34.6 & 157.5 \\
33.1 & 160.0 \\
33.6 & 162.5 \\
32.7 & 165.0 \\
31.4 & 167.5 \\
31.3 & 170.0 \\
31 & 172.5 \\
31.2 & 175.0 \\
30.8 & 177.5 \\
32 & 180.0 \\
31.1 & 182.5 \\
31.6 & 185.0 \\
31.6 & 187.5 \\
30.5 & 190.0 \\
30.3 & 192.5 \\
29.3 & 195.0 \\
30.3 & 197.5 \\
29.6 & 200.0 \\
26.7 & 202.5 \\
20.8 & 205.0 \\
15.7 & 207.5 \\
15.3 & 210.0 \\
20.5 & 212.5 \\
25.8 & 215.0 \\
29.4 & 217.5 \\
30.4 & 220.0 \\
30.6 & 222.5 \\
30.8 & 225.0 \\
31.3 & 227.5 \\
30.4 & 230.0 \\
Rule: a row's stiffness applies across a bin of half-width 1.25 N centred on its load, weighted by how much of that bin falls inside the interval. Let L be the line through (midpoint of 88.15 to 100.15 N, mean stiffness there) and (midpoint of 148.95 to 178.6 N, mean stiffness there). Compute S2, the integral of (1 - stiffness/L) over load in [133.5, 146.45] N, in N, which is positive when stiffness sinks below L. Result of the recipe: -1.4 N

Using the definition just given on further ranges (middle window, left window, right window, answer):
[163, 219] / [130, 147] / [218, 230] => 6.1 N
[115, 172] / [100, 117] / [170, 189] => -4.1 N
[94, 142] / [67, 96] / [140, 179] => 1.1 N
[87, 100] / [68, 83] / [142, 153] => 3.2 N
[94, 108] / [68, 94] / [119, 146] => 3.1 N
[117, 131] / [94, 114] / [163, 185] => -2.7 N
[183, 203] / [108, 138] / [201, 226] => -2.7 N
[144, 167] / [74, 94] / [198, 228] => -5.0 N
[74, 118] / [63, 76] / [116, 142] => 4.0 N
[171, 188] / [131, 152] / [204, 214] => -4.5 N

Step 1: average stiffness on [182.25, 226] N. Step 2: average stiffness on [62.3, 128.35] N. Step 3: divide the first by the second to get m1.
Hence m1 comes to 0.89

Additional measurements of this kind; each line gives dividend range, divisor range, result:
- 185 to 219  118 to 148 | 0.78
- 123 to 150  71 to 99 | 1.16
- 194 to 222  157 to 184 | 0.78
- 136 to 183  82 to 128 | 1.10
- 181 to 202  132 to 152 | 0.91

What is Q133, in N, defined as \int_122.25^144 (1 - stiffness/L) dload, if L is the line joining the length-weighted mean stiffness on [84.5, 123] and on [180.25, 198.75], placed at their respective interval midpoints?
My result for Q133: -2.7 N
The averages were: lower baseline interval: 29.3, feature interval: 33.4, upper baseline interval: 30.7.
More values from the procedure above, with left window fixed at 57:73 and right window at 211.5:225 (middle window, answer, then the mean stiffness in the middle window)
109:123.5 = -2.8 N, 33.3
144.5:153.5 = -2.0 N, 34.1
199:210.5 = 2.5 N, 21.9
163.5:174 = -1.4 N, 31.6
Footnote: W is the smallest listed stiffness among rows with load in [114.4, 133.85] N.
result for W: 33.5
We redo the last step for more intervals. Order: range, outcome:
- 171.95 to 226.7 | 15.3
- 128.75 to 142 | 32.4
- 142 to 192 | 30.5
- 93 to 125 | 17.6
